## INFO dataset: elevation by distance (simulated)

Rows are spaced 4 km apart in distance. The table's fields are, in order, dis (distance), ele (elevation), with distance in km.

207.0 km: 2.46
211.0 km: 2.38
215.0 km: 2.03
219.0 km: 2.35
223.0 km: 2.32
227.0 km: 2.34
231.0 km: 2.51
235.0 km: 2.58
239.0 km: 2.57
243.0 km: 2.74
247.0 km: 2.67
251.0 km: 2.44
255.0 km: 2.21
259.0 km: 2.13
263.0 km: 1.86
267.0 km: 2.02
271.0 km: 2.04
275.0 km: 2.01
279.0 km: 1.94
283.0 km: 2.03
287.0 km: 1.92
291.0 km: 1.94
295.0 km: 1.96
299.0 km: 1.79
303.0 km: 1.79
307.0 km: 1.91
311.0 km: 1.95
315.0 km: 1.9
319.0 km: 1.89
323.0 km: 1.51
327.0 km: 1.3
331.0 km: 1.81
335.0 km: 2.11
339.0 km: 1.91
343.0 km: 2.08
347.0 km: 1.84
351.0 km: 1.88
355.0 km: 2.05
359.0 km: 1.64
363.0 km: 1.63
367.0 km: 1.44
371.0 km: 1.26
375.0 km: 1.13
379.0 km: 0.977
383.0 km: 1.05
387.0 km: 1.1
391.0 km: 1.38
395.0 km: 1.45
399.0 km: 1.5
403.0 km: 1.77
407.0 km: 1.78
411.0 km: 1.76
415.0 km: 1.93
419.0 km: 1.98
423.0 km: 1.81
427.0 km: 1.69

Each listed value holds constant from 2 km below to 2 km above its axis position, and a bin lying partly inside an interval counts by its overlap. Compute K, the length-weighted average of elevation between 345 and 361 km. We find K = 1.85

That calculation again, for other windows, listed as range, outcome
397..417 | 1.75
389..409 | 1.58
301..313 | 1.88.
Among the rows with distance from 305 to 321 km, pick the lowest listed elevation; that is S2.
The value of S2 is 1.89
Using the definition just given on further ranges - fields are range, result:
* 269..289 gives 1.92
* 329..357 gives 1.81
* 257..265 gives 1.86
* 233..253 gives 2.44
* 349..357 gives 1.88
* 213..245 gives 2.03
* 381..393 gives 1.05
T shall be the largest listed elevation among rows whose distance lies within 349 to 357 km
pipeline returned 2.05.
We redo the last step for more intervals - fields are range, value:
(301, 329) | 1.95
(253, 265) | 2.21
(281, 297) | 2.03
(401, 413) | 1.78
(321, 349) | 2.11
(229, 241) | 2.58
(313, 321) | 1.9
